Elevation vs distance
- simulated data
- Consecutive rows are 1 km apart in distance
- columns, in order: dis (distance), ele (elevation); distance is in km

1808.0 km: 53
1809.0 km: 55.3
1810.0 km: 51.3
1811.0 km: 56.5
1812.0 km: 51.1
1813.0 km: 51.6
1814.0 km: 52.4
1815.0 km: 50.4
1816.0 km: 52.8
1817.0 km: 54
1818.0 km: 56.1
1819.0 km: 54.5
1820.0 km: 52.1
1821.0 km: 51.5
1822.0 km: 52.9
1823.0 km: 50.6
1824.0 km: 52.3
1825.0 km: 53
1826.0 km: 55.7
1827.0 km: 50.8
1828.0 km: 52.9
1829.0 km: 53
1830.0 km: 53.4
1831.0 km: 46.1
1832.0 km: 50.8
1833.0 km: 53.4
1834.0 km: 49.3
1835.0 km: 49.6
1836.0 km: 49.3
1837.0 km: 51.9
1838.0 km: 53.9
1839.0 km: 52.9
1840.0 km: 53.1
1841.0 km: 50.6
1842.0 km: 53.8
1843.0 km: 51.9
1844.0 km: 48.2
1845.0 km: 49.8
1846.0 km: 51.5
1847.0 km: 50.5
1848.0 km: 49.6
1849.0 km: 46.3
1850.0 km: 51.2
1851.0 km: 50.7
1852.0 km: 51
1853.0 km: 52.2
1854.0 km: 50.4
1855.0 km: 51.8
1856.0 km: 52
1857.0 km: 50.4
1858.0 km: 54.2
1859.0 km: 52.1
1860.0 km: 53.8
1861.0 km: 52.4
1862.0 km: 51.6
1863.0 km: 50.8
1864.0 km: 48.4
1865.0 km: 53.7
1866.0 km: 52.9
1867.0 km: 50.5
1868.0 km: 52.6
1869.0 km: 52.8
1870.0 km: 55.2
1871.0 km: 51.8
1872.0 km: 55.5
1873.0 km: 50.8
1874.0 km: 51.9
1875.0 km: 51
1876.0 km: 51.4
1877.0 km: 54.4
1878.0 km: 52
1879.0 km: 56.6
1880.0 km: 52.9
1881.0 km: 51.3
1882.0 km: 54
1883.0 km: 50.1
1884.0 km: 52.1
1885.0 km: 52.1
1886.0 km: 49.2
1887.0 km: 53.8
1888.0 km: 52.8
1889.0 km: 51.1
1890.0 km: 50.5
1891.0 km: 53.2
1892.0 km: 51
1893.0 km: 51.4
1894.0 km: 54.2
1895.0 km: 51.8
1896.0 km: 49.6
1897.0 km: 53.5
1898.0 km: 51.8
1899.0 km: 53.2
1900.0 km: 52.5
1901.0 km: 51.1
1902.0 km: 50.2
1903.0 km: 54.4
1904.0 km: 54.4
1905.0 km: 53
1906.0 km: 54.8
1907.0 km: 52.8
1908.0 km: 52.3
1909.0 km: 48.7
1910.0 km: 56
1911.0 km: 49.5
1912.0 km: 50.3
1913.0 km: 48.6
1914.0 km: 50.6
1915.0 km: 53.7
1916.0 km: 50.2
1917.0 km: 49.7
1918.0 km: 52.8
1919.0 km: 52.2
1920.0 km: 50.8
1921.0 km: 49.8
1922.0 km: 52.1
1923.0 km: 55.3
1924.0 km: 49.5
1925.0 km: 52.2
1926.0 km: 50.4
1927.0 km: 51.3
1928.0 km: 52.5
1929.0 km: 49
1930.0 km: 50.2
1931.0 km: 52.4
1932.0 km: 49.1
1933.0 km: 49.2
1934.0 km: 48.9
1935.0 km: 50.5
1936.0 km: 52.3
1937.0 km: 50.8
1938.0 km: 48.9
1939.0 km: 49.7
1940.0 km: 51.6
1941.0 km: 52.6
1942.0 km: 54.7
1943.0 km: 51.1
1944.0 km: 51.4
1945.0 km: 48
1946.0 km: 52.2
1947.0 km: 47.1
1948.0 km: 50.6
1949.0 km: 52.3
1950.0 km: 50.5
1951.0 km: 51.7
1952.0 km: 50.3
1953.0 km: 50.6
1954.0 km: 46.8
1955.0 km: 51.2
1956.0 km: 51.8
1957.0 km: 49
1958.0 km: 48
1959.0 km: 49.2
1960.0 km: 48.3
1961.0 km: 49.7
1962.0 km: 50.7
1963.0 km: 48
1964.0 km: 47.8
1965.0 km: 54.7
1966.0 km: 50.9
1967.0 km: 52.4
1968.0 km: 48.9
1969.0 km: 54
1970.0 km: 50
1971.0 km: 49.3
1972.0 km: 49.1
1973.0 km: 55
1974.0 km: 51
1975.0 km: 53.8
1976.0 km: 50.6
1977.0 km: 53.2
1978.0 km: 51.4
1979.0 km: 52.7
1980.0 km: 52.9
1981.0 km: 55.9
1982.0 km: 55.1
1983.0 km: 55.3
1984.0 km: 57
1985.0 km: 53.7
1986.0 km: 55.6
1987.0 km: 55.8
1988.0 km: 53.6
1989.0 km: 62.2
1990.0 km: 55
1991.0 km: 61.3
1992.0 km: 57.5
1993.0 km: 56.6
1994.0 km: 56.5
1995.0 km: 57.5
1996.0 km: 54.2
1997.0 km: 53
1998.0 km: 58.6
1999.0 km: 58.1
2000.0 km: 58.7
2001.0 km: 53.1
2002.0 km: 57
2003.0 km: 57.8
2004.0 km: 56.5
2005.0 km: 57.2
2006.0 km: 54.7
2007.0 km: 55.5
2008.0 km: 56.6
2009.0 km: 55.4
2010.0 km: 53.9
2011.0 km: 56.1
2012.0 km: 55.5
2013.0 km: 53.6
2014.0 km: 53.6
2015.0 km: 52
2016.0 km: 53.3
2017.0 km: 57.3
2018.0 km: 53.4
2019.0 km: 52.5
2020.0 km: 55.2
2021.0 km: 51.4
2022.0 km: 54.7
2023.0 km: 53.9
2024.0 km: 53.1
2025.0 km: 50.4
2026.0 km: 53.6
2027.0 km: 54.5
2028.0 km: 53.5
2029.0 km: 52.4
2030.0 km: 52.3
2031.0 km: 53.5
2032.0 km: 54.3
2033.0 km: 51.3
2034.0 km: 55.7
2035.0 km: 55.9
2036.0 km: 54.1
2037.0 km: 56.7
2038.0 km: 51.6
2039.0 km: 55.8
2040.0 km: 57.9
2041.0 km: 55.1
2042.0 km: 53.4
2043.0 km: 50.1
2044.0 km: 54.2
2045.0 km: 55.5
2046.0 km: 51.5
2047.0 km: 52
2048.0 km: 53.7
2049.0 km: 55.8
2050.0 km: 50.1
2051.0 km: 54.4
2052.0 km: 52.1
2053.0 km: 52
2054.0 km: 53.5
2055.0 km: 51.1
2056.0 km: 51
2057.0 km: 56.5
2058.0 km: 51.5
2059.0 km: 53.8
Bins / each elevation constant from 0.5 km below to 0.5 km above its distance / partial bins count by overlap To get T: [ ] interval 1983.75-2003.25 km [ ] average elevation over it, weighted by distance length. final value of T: 56.6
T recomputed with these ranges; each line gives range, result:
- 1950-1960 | 49.8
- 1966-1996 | 54.2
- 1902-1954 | 51.2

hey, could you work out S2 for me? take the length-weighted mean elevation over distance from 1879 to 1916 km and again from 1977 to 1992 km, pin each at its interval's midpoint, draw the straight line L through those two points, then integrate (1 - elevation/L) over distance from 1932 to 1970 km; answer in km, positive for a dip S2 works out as 2.64 km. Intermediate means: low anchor 52.1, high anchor 55.5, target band 50.4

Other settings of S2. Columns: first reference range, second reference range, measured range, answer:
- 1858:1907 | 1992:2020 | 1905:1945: 1.7 km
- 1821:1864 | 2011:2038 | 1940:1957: 0.6 km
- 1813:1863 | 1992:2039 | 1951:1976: 1.6 km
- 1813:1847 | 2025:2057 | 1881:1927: 0.6 km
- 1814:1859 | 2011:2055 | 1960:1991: 0.1 km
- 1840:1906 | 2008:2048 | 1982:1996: -0.8 km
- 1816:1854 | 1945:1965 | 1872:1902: -0.8 km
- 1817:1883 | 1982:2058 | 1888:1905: 0.2 km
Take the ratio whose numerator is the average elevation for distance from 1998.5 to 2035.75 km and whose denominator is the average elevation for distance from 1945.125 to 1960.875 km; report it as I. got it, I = 1.1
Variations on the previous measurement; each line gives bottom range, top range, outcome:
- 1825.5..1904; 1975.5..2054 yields 1.05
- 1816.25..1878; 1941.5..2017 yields 1.03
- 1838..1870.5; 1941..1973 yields 0.98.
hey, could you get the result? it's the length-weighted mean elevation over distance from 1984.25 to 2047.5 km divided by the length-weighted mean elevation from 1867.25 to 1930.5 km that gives 1.06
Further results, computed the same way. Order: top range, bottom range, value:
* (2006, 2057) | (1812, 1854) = 1.04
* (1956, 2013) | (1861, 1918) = 1.04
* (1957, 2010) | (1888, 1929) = 1.04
